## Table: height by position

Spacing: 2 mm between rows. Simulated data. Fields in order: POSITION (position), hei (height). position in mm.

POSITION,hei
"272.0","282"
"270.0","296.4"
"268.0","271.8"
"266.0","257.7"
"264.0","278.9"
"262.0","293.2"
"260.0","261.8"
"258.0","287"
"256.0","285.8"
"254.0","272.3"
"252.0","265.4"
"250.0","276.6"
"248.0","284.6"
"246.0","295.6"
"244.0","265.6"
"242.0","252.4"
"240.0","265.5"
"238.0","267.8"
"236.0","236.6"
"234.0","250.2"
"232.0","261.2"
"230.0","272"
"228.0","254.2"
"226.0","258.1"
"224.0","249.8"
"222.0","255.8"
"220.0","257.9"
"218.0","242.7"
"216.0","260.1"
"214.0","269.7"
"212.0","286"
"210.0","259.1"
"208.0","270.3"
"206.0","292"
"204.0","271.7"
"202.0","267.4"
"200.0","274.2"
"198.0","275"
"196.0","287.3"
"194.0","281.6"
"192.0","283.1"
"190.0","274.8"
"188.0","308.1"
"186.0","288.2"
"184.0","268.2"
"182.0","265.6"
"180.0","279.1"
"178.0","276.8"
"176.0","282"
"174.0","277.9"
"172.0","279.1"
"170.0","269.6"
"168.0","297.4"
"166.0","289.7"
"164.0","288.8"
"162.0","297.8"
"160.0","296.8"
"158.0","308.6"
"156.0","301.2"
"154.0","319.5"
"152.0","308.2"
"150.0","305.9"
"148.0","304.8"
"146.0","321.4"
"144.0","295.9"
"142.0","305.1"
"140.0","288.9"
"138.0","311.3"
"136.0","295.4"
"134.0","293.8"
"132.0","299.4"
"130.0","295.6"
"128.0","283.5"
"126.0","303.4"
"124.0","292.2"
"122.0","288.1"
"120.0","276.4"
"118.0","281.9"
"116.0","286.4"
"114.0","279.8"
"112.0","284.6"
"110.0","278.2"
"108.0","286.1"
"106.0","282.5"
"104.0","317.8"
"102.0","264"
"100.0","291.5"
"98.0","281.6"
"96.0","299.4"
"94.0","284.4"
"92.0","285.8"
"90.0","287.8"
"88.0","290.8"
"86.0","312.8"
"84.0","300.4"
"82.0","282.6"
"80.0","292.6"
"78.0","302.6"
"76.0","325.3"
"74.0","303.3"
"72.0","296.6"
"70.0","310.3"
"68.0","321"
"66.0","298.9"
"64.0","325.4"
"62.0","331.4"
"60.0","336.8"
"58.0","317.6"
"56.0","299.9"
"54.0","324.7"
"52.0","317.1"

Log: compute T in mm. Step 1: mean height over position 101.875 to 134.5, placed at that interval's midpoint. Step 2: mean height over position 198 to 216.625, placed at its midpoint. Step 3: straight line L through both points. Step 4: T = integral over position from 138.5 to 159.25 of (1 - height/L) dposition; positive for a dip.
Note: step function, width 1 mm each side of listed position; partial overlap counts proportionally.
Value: -1.69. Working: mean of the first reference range 288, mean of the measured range 306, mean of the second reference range 273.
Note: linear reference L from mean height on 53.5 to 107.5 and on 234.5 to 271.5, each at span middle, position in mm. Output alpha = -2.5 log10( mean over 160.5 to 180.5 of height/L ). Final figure 0.01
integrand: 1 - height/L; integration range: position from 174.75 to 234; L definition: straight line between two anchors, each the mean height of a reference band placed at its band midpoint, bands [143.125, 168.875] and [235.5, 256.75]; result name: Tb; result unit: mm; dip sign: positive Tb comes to 3.0 mm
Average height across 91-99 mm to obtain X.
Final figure 288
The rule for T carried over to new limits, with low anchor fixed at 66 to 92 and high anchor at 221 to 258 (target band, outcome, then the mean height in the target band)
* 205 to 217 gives 0.0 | 273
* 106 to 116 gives 0.4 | 283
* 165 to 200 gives -0.4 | 281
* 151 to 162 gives -0.8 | 306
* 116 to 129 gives 0.2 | 287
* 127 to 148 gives -0.8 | 299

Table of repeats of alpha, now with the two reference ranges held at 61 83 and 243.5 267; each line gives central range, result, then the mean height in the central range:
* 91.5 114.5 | 0.061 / 286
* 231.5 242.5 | 0.101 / 256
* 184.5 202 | 0.019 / 283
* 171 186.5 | 0.051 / 277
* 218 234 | 0.102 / 257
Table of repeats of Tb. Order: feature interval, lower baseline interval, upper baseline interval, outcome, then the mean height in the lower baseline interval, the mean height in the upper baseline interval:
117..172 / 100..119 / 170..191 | -2.8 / 285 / 279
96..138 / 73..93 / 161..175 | 0.6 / 298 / 286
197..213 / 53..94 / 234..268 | 0.3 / 307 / 271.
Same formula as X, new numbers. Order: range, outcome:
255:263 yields 282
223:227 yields 254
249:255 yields 271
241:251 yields 275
